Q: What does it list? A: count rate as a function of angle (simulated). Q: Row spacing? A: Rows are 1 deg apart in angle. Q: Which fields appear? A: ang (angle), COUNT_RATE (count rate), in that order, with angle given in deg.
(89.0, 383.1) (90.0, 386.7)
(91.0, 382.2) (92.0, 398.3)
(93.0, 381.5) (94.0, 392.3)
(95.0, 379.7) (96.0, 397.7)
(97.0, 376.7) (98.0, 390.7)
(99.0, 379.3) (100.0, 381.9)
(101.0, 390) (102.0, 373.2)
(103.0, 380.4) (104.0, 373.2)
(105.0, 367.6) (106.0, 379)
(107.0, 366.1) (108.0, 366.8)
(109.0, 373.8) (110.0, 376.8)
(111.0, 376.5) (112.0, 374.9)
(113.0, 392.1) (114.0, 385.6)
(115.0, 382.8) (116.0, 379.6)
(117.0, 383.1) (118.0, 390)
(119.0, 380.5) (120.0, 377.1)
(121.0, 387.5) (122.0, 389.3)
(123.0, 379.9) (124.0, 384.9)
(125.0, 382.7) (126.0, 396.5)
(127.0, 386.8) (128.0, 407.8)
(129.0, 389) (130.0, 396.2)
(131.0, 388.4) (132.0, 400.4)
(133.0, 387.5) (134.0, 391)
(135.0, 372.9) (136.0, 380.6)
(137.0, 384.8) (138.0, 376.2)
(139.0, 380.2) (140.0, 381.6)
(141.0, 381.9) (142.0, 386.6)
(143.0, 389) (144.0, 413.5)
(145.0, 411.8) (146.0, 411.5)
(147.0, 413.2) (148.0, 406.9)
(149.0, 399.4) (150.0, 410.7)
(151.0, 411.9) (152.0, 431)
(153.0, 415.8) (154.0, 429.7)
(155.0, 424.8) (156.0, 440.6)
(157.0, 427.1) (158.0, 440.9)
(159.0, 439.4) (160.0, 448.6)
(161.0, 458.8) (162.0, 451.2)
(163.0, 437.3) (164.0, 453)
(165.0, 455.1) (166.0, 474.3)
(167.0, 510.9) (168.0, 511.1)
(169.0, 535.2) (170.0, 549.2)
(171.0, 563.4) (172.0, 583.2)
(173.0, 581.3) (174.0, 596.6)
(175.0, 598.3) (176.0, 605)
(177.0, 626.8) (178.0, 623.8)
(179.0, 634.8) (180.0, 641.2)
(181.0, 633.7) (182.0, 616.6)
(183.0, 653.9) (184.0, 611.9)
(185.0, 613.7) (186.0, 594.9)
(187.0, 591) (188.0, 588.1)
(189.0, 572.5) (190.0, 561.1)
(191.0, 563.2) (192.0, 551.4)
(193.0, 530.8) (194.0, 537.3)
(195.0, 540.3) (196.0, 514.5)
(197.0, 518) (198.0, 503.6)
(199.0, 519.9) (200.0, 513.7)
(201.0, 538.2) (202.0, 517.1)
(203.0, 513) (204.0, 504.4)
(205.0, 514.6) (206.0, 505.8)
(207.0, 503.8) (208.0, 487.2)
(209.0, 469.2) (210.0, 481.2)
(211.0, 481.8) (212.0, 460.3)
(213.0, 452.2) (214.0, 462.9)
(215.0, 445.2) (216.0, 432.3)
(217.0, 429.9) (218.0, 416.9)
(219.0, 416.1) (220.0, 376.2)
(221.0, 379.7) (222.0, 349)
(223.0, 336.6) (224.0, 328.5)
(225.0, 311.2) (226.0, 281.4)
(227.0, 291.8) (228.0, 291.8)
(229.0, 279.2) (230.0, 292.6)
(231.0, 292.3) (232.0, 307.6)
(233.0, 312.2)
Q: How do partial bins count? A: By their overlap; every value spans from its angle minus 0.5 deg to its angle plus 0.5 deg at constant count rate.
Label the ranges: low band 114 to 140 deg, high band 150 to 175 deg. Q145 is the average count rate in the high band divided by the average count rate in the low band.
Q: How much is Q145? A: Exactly 1.24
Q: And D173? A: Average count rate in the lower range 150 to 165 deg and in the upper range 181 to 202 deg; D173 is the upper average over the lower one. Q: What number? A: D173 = 1.29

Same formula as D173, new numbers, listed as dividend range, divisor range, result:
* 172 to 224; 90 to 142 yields 1.36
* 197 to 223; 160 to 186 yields 0.83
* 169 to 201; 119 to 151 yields 1.47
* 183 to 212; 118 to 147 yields 1.37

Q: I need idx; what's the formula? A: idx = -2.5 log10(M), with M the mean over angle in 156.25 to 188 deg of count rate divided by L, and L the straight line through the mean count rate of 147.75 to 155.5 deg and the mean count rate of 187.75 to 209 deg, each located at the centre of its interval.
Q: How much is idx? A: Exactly -0.17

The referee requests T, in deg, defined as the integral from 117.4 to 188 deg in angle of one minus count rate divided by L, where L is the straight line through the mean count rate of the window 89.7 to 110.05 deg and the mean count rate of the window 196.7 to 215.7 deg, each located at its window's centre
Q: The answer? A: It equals -4.0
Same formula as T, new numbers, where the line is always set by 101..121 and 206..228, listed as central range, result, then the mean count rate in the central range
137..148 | -0.2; 395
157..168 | -1.8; 458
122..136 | -0.2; 389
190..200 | -3.2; 532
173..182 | -5.0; 618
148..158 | -0.8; 421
